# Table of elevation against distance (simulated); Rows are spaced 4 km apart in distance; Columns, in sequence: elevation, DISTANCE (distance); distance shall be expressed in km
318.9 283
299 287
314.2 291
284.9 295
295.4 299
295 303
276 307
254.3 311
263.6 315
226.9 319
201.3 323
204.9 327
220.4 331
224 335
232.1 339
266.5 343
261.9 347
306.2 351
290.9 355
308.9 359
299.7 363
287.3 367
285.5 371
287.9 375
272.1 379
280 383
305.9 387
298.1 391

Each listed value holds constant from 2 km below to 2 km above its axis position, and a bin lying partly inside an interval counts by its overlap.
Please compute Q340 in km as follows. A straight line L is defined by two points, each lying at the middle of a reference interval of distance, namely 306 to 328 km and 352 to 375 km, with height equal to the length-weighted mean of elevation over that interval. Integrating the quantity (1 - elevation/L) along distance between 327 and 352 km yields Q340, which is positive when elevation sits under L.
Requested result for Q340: 1.9 km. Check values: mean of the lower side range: 238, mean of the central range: 246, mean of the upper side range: 294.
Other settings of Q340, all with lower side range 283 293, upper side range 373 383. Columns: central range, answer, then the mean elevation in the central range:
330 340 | 2.3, 225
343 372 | -0.3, 290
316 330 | 3.9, 215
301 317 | 1.6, 272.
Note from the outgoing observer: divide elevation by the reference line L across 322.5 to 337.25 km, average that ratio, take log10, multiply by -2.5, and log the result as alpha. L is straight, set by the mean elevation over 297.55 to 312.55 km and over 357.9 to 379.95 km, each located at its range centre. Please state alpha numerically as 0.31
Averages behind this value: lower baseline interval 280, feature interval 214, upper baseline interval 290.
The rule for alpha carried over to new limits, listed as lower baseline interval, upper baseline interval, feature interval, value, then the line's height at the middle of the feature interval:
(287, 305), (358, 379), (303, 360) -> 0.163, 294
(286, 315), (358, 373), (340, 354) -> 0.063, 292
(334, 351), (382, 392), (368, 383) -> 0.012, 285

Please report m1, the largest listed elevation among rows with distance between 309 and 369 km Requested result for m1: 308.9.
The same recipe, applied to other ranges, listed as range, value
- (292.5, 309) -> 295.4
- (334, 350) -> 266.5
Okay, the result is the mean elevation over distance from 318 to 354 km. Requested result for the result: 240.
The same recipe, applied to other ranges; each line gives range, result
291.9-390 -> 269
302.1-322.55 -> 257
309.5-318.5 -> 254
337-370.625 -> 282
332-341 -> 227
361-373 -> 291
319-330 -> 209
